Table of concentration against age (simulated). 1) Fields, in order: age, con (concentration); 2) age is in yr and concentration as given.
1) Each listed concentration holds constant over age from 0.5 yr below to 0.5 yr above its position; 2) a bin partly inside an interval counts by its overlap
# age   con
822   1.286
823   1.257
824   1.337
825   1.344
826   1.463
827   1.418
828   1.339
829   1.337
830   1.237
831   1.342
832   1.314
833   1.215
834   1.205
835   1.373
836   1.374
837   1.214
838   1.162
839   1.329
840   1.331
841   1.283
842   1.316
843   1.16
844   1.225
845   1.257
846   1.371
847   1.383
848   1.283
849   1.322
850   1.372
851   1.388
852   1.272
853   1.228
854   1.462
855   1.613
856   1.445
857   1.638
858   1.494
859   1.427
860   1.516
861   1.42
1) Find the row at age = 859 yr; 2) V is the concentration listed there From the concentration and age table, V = 1.427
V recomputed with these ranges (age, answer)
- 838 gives 1.162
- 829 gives 1.337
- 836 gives 1.374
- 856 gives 1.445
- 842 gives 1.316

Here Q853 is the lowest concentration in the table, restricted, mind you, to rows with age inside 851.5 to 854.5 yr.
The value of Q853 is 1.228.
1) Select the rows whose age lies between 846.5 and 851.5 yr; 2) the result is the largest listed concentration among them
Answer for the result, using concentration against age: 1.388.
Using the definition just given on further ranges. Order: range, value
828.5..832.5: 1.342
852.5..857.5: 1.638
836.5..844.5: 1.331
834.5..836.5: 1.374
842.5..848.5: 1.383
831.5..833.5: 1.314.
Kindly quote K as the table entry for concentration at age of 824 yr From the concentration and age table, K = 1.337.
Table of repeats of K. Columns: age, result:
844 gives 1.225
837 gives 1.214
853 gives 1.228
